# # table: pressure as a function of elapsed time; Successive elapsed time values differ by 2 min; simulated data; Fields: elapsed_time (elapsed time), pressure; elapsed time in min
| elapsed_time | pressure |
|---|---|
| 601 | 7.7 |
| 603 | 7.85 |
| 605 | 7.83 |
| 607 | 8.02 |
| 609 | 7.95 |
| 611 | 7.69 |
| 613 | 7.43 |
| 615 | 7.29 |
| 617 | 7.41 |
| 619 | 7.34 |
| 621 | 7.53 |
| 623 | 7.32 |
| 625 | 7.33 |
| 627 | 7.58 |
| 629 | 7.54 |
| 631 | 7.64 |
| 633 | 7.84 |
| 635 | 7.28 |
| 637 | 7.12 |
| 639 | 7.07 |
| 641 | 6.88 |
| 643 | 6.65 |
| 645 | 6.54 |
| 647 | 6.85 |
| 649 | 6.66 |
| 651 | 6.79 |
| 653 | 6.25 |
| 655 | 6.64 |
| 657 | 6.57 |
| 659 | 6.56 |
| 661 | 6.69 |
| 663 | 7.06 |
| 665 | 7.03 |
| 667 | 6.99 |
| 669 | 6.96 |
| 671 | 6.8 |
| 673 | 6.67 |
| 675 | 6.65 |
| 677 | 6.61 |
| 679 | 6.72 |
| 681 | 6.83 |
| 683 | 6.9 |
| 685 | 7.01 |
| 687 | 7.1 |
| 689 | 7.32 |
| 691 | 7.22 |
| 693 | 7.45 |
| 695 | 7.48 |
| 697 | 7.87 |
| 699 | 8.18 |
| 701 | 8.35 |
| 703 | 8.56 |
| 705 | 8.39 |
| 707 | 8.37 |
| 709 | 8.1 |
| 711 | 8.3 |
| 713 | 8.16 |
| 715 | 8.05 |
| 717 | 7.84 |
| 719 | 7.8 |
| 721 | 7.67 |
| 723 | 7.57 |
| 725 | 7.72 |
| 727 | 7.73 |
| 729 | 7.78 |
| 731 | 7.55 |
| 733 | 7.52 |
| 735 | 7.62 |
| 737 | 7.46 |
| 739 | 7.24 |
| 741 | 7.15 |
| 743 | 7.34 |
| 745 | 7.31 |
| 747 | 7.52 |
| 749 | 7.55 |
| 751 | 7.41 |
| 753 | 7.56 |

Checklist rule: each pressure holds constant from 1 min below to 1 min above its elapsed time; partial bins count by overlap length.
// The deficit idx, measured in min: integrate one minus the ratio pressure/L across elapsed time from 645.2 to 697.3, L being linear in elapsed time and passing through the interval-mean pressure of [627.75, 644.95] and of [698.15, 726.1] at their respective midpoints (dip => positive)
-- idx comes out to 4.94 min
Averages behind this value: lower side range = 7.22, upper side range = 8.07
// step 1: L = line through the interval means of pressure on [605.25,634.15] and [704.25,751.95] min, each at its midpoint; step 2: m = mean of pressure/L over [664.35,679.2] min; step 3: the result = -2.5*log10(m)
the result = 0.13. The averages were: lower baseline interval 7.57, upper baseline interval 7.71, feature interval 6.8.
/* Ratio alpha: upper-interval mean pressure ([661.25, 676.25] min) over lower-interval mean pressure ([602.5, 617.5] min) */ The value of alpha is 0.9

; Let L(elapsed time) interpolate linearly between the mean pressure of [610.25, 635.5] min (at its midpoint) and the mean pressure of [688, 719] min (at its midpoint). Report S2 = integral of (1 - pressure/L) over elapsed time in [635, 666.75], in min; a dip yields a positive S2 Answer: 3.61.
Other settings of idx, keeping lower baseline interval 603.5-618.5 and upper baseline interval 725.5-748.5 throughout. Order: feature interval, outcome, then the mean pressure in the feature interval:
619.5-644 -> 1.0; 7.32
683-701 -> 0.2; 7.47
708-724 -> -0.9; 7.94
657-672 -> 1.4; 6.85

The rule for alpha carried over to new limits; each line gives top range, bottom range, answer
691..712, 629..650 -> 1.14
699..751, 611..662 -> 1.10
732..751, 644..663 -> 1.12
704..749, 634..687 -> 1.14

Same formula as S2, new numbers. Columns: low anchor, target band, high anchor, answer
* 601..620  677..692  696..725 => 1.8 min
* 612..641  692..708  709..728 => -0.6 min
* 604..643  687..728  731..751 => -2.5 min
